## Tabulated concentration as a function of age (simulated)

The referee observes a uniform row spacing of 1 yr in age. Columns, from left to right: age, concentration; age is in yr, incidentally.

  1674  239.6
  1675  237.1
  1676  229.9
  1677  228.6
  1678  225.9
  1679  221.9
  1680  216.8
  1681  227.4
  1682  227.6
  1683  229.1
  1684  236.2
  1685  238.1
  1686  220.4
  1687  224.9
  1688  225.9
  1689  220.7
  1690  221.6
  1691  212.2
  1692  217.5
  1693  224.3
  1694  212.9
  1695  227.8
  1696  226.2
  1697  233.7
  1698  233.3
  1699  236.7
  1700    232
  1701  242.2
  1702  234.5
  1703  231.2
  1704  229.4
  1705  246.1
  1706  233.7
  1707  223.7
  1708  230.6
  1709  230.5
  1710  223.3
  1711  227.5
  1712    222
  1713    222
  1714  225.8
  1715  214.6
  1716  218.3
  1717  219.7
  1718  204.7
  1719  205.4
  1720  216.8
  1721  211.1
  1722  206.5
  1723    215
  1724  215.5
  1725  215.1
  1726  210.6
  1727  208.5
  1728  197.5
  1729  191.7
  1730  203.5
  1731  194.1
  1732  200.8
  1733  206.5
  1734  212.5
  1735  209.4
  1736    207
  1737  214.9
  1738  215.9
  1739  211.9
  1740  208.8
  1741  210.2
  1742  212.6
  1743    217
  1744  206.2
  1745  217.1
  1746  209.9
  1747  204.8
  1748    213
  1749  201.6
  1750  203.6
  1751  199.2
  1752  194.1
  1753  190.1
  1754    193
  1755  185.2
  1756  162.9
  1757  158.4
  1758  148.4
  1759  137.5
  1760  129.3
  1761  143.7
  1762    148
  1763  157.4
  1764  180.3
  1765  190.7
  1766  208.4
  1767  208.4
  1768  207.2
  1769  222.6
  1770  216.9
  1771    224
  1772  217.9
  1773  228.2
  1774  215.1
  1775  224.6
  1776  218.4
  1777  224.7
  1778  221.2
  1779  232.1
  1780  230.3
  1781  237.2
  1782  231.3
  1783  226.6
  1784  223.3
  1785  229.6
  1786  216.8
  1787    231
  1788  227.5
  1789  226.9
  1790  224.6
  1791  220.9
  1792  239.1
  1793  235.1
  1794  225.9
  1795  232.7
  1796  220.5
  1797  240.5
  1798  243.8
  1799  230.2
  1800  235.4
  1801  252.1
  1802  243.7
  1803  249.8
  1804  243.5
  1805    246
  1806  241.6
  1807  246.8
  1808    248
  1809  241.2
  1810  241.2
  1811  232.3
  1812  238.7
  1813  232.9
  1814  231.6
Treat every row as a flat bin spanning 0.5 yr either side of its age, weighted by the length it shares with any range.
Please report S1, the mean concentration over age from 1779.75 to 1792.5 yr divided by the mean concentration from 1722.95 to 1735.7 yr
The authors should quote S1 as 1.11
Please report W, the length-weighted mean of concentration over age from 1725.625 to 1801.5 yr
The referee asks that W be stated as 209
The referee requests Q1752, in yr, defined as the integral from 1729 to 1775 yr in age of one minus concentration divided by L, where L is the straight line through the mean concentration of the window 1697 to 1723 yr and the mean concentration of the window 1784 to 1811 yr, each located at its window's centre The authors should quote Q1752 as 6.6 yr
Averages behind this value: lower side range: 225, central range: 197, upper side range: 236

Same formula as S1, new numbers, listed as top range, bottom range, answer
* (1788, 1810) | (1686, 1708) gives 1.04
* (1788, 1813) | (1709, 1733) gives 1.12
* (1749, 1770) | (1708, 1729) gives 0.84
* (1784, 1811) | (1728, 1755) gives 1.15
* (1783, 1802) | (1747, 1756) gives 1.18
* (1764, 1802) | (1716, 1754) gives 1.08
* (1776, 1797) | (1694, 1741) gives 1.04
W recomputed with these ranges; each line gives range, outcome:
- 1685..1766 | 208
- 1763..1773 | 207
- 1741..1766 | 185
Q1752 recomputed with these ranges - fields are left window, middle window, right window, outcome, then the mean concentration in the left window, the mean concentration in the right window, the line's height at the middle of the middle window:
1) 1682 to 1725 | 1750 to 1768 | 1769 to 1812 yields 4.3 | 224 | 232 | 229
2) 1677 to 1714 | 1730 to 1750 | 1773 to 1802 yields 1.7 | 227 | 229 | 228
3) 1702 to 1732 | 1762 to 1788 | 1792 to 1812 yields 1.9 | 217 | 239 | 232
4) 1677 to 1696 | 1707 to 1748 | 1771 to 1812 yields 2.7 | 224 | 232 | 227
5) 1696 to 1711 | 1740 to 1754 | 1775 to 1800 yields 1.5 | 233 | 229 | 231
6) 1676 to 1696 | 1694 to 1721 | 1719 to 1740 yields -1.2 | 224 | 208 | 216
